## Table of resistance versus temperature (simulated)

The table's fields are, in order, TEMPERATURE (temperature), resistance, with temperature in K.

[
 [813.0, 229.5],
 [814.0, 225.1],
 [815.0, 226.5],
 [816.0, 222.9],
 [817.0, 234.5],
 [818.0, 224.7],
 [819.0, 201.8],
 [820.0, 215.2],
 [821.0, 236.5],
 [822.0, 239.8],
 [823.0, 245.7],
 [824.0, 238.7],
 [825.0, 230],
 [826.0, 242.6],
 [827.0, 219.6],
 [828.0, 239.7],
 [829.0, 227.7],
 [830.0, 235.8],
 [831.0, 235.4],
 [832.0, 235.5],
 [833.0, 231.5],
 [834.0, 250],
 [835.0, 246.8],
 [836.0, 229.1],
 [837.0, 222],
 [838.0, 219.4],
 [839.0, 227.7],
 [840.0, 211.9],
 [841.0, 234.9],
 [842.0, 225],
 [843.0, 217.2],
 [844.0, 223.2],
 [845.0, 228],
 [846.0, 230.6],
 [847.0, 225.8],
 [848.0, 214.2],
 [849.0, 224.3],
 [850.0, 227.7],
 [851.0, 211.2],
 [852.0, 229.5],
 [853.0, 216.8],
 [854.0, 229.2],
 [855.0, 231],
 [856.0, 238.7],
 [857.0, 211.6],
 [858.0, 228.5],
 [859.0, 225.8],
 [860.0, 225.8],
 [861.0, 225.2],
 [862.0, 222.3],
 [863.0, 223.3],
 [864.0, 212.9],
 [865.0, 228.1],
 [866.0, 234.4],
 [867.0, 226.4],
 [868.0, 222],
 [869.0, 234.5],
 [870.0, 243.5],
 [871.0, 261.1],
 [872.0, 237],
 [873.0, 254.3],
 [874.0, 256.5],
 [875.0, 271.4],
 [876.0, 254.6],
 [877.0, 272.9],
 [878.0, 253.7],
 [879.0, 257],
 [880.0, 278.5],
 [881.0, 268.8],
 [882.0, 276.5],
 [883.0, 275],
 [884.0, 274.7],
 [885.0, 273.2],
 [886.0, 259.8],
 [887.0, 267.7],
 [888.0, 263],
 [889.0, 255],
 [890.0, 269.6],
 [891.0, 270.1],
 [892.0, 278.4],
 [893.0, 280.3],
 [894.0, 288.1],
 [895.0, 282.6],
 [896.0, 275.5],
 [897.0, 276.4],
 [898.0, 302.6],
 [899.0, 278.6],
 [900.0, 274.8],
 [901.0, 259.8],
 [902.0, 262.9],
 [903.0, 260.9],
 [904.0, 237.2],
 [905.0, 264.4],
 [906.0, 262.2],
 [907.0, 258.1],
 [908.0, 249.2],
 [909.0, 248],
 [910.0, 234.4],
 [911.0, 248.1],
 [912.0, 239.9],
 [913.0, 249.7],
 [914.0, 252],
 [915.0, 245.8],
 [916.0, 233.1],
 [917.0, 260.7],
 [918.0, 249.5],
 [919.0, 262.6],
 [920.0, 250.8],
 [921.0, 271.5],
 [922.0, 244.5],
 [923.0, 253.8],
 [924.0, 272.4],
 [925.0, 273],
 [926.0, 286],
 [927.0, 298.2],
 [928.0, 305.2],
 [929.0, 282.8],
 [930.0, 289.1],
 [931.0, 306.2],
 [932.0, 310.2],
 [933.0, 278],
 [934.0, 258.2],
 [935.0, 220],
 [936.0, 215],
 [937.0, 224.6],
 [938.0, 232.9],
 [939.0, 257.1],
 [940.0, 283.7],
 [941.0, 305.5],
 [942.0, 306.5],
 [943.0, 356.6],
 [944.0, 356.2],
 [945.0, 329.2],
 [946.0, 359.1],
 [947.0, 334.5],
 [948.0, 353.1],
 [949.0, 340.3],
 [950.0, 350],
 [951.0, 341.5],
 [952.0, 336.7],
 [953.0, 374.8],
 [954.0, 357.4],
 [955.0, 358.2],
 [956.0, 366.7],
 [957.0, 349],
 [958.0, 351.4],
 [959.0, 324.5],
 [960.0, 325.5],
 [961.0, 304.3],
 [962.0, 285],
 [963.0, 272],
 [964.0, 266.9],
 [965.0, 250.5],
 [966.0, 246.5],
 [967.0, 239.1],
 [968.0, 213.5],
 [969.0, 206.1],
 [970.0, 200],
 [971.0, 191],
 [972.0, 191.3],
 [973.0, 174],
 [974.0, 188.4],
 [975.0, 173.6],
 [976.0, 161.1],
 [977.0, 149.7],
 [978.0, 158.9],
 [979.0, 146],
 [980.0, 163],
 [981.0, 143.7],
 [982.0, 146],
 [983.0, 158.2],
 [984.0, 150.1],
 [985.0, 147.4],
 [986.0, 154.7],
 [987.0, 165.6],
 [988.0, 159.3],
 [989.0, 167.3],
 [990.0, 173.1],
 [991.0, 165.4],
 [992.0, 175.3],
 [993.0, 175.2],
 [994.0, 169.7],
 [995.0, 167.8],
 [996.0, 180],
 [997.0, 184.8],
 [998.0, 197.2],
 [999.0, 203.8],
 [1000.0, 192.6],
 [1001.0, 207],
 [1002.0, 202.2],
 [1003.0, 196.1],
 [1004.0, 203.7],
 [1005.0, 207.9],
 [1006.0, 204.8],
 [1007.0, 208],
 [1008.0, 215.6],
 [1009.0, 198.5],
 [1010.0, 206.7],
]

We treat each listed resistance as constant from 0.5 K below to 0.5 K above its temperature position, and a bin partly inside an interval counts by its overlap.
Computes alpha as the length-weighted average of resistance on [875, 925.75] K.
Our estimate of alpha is 263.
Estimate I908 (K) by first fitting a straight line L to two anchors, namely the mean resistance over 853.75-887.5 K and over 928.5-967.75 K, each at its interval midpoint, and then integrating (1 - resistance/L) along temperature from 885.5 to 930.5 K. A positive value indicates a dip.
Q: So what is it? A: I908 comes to 1.4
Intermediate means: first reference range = 246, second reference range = 305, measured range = 265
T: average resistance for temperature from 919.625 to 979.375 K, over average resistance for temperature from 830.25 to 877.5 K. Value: 1.2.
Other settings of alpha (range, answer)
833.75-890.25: 239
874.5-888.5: 268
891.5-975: 277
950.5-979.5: 259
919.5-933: 280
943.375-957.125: 351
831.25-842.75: 230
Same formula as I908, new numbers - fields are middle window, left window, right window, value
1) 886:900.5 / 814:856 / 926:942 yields -1.2 K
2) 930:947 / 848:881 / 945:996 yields -3.7 K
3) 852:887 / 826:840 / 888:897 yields 1.9 K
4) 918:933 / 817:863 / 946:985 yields -2.0 K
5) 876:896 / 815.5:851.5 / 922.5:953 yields -0.5 K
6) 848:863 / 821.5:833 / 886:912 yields 1.4 K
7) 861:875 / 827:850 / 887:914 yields 0.5 K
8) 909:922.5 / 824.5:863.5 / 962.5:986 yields -2.9 K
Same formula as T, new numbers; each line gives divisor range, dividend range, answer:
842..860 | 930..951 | 1.34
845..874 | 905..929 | 1.13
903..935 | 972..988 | 0.61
